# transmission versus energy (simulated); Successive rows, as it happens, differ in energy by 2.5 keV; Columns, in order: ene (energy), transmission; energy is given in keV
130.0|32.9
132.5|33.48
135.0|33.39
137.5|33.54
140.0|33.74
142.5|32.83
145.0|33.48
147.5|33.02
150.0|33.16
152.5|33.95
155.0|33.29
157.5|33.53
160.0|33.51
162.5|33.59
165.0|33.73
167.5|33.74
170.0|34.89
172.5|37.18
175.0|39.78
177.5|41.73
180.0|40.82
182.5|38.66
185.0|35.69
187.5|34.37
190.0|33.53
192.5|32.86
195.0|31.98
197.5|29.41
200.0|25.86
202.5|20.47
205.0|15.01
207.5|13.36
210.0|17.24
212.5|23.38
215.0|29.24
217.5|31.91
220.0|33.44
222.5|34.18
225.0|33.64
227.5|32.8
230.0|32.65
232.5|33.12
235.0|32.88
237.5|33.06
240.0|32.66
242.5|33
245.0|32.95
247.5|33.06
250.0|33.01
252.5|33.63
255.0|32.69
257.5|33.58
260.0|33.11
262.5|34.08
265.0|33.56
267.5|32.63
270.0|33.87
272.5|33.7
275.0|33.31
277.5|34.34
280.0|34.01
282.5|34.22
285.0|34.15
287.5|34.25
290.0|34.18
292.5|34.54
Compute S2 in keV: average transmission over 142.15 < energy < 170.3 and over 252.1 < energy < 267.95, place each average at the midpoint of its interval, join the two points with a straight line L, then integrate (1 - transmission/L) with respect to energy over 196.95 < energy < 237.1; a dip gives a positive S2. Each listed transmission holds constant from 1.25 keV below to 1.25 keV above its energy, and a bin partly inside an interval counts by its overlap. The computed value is 7.1 keV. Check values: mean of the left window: 33.5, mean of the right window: 33.3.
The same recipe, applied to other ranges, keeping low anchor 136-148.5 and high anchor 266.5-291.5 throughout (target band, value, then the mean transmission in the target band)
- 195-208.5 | 4.65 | 22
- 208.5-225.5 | 2.56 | 28.6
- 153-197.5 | -2.40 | 35.3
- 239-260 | 0.43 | 33.1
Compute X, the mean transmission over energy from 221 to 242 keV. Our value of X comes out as 33.1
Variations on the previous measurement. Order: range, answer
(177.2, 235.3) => 30.1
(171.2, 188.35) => 38.4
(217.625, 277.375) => 33.2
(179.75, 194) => 35.6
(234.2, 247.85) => 32.9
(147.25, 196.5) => 35.2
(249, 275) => 33.4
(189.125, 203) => 29.4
